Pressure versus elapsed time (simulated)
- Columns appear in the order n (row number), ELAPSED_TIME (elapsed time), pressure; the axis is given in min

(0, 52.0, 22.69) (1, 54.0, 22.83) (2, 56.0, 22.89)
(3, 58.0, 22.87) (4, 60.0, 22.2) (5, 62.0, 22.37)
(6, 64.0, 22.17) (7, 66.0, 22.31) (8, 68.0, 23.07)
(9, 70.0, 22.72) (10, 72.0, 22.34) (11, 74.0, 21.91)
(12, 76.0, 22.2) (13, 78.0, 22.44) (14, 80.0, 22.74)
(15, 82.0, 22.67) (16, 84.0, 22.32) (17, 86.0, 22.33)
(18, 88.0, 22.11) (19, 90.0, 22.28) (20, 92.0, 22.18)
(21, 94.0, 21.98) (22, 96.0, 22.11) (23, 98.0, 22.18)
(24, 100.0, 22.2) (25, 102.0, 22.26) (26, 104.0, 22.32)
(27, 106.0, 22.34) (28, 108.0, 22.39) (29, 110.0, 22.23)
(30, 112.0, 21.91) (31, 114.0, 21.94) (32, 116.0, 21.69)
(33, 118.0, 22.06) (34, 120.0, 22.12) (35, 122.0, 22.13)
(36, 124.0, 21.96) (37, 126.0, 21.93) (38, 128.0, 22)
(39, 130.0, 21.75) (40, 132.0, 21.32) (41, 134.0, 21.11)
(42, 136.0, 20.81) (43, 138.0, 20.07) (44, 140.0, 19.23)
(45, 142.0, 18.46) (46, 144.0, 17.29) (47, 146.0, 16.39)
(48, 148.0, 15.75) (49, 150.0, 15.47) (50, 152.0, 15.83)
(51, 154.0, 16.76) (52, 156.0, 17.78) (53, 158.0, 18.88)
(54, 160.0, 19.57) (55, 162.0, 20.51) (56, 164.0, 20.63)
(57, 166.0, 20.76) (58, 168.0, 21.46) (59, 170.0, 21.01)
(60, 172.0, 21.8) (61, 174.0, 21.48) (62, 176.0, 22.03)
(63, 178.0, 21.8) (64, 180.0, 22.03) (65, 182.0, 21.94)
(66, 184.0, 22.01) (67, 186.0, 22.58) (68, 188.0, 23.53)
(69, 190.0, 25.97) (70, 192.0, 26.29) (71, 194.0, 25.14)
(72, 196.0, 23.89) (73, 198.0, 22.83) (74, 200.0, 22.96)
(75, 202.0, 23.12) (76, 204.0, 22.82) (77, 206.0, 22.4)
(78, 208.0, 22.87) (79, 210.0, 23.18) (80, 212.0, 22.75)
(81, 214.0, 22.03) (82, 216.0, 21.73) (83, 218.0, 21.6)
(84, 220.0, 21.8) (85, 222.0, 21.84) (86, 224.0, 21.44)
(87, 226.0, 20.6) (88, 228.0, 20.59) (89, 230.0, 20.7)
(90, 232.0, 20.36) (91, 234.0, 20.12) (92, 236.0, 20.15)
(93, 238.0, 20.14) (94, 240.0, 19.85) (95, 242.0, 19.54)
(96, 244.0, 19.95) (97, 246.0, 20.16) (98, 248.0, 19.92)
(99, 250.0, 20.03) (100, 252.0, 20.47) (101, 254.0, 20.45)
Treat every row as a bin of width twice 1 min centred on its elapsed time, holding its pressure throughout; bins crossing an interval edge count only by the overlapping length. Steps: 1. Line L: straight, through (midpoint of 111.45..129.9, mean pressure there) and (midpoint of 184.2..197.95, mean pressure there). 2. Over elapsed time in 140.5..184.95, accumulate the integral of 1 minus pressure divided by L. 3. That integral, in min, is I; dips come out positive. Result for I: 7.4 min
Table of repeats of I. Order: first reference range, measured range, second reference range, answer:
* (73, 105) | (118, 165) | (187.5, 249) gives 5.5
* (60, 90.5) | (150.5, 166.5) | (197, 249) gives 2.3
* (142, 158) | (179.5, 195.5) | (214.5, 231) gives -3.9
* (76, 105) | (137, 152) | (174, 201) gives 3.6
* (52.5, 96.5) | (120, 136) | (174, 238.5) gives 0.5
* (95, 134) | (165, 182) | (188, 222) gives 0.9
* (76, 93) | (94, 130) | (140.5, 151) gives -4.1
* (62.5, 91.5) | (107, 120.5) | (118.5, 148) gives -0.6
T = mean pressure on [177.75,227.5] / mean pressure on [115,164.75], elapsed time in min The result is 1.16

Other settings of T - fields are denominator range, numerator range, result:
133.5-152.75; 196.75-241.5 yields 1.20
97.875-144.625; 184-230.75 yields 1.06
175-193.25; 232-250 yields 0.86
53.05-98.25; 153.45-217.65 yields 0.98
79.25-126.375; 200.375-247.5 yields 0.96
